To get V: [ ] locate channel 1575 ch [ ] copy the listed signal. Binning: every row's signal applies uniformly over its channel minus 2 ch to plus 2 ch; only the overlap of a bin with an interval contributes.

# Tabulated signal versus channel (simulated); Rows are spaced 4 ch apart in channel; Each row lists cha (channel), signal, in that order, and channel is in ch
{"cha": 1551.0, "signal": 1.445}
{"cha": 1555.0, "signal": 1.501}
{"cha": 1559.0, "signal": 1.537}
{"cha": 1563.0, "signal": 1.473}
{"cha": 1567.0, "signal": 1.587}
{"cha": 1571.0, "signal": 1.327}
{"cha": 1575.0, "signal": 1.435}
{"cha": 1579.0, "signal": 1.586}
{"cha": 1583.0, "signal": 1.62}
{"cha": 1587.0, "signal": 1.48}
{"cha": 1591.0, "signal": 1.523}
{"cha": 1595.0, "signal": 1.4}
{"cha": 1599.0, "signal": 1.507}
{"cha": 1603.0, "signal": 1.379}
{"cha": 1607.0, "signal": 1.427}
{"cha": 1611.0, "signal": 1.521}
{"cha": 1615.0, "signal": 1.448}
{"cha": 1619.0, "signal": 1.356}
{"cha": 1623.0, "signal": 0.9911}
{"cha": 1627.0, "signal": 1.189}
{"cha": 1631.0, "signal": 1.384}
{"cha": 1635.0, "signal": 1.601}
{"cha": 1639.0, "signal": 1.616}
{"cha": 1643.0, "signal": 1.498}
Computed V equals 1.435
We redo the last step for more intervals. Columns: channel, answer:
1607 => 1.427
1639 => 1.616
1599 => 1.507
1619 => 1.356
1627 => 1.189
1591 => 1.523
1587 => 1.48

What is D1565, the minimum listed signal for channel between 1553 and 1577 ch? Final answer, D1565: 1.327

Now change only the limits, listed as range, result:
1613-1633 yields 0.9911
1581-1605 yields 1.379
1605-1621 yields 1.356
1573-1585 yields 1.435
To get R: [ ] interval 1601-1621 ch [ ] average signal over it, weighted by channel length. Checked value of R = 1.43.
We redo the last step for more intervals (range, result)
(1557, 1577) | 1.47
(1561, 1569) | 1.53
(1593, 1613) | 1.45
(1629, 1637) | 1.49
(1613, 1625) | 1.27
